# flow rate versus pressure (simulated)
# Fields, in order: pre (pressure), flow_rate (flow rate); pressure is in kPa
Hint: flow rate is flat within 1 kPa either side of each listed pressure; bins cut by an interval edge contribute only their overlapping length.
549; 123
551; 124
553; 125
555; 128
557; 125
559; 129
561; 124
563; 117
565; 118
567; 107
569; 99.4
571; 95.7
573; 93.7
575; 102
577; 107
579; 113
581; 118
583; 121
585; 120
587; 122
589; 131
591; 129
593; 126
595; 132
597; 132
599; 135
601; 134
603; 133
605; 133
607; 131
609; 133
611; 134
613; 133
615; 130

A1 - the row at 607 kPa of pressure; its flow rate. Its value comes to 131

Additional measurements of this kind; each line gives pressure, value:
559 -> 129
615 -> 130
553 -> 125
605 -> 133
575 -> 102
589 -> 131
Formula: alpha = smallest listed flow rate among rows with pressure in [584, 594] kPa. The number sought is 120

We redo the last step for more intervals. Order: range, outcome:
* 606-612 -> 131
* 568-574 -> 93.7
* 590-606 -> 126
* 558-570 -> 99.4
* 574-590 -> 102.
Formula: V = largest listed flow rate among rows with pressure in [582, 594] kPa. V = 131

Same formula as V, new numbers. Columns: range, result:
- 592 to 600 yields 135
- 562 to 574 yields 118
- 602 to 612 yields 134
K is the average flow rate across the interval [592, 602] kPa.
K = 132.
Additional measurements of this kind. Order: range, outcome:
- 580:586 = 120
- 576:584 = 115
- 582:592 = 125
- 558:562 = 126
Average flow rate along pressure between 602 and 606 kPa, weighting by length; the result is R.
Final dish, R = 133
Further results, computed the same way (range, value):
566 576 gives 99.6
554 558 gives 126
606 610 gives 132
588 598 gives 130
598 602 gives 134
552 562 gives 126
